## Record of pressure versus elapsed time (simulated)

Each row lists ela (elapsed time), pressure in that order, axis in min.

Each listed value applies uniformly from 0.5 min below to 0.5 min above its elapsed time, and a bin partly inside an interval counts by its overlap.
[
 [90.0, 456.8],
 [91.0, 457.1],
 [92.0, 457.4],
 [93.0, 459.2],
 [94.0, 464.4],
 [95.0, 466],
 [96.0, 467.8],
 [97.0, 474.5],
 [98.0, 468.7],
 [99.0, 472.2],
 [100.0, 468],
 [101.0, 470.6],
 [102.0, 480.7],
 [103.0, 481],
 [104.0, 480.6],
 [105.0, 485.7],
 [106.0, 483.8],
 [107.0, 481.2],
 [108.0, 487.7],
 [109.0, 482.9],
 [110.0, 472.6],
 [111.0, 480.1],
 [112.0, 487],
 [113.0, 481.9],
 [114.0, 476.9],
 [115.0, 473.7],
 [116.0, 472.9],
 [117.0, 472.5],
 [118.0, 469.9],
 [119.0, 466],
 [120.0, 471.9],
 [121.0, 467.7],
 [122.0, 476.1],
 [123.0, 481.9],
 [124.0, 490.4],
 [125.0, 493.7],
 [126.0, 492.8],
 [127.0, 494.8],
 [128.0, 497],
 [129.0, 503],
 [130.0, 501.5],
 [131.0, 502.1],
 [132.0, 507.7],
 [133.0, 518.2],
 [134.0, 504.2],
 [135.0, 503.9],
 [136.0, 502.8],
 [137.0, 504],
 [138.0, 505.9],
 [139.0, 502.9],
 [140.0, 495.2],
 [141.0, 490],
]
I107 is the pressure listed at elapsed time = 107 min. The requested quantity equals 481.2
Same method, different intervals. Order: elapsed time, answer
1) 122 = 476.1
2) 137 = 504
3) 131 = 502.1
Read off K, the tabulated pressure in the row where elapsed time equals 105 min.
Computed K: 485.7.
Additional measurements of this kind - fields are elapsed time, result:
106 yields 483.8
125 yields 493.7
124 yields 490.4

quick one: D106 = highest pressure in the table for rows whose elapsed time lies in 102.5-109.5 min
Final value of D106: 487.7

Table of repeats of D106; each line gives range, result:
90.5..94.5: 464.4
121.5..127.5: 494.8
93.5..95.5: 466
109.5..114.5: 487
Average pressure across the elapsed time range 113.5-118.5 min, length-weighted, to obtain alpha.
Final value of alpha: 473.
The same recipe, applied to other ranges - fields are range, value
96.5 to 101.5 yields 471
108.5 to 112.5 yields 481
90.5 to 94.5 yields 460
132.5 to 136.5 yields 507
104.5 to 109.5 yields 484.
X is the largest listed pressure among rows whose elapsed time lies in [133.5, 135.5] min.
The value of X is 504.2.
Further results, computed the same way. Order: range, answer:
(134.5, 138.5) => 505.9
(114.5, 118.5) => 473.7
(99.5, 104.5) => 481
